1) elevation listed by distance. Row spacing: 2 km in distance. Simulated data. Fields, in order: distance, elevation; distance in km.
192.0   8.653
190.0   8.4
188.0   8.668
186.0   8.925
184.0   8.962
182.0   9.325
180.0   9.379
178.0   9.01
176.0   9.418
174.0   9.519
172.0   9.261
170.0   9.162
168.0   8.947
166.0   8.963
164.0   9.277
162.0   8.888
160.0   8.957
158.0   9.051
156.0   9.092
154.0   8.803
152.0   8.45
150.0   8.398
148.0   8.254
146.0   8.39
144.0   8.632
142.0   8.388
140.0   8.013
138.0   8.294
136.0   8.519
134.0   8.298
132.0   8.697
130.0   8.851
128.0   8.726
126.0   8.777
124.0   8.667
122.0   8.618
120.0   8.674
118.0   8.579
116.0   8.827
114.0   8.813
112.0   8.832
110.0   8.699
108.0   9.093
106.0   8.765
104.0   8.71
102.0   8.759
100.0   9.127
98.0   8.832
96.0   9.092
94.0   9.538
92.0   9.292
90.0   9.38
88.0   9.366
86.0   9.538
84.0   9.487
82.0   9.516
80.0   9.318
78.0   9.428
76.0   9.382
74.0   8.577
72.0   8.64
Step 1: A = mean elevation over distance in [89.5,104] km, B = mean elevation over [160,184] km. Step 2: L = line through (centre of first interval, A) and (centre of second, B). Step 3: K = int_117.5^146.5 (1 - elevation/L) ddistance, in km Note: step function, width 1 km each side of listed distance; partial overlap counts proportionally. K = 1.9 km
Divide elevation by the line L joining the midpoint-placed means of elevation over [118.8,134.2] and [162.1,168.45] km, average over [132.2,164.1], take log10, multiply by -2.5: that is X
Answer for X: 0.04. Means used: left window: 8.68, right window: 9.05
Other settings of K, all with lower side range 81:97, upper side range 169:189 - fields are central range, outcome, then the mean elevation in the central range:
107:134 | 1.7 km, 8.74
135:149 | 1.4 km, 8.36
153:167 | 0.3 km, 9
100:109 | 0.5 km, 8.86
